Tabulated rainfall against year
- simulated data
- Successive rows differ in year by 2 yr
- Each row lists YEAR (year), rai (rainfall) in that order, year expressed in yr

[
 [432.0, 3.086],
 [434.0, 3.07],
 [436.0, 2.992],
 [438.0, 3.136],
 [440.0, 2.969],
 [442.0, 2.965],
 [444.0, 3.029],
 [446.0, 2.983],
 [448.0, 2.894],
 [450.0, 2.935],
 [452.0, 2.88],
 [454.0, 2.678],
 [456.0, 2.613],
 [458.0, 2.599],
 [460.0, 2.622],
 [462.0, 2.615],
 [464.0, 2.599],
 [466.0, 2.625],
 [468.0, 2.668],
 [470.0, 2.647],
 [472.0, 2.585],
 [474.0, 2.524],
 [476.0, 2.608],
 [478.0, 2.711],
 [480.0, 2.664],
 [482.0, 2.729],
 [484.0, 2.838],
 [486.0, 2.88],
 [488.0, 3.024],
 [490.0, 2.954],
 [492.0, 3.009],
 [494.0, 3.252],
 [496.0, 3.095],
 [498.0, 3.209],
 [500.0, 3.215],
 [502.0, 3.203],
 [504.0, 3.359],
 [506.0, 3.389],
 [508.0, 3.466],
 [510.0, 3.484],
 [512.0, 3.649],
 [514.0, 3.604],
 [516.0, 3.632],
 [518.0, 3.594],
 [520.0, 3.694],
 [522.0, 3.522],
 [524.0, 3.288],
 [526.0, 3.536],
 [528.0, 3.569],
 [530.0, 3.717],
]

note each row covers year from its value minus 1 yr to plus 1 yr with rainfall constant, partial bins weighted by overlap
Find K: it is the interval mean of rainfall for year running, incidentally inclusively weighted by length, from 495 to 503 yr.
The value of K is 3.18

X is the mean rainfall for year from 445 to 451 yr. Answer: 2.94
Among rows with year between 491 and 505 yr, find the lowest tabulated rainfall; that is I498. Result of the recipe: 3.009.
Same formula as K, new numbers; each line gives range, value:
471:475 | 2.55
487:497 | 3.07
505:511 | 3.45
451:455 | 2.78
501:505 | 3.28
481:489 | 2.87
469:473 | 2.62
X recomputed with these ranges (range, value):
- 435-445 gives 3.02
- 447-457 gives 2.8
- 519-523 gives 3.61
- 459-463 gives 2.62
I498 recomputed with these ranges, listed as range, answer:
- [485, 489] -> 2.88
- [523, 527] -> 3.288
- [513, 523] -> 3.522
